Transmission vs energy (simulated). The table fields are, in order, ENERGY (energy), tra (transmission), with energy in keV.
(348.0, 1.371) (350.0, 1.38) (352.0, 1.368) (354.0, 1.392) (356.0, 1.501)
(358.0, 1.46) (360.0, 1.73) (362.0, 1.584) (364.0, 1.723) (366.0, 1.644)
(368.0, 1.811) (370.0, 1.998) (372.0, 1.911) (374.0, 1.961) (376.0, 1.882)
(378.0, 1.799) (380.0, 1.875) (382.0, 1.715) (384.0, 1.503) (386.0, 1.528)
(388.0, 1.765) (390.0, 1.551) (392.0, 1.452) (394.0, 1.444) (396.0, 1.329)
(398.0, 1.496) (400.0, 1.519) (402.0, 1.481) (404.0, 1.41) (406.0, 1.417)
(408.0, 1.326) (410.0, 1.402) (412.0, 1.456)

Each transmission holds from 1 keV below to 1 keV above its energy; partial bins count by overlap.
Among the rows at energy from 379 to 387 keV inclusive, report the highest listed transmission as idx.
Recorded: 1.875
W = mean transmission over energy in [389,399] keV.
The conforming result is 1.45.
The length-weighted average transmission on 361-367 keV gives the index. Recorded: 1.65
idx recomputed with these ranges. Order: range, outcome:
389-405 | 1.551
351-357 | 1.501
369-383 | 1.998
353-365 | 1.73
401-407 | 1.481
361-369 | 1.811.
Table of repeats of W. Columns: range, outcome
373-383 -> 1.85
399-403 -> 1.5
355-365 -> 1.6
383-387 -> 1.52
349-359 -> 1.42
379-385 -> 1.7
